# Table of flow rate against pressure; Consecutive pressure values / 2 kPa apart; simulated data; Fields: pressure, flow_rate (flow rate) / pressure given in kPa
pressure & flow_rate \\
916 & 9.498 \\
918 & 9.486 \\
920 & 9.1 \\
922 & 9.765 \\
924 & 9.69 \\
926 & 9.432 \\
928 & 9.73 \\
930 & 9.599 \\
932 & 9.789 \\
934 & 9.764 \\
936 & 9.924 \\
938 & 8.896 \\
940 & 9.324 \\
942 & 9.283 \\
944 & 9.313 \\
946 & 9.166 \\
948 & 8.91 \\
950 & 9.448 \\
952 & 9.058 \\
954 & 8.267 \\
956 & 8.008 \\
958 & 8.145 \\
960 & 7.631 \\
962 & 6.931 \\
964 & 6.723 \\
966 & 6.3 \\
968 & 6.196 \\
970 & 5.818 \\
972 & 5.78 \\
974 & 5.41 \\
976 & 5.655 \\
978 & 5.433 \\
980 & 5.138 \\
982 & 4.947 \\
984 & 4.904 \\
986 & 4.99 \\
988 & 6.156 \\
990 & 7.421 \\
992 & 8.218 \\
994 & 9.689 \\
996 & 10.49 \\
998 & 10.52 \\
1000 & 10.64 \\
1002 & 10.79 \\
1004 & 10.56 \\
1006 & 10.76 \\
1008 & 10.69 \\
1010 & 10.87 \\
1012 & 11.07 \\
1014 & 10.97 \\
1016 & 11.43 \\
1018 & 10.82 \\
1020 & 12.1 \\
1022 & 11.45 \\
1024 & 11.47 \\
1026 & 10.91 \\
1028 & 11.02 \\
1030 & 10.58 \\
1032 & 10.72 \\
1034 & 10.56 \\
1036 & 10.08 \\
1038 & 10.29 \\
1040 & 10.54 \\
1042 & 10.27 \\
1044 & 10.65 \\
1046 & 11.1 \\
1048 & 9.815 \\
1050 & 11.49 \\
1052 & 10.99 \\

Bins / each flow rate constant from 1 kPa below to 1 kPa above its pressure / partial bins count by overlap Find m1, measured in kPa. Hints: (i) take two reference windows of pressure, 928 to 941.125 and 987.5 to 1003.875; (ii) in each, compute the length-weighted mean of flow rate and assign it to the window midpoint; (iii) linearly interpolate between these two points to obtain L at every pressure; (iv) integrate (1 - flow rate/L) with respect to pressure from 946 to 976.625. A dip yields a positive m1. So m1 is 7.1 kPa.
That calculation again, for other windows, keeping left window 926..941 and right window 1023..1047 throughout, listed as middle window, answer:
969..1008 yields 9.9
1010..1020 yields -0.7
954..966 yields 2.9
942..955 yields 0.9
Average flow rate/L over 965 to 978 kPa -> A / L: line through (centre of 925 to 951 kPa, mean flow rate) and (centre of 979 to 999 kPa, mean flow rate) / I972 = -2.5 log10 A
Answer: 0.34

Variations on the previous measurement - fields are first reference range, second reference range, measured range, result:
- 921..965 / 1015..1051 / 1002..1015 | -0.050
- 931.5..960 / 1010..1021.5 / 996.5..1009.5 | 0.019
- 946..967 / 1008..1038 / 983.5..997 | 0.262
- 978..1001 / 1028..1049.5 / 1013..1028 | -0.202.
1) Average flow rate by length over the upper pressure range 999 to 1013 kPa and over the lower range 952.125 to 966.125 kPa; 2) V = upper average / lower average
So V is 1.42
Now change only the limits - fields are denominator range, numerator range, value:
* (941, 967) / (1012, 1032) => 1.35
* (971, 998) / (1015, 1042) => 1.64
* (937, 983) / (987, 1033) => 1.41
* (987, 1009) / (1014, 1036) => 1.15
